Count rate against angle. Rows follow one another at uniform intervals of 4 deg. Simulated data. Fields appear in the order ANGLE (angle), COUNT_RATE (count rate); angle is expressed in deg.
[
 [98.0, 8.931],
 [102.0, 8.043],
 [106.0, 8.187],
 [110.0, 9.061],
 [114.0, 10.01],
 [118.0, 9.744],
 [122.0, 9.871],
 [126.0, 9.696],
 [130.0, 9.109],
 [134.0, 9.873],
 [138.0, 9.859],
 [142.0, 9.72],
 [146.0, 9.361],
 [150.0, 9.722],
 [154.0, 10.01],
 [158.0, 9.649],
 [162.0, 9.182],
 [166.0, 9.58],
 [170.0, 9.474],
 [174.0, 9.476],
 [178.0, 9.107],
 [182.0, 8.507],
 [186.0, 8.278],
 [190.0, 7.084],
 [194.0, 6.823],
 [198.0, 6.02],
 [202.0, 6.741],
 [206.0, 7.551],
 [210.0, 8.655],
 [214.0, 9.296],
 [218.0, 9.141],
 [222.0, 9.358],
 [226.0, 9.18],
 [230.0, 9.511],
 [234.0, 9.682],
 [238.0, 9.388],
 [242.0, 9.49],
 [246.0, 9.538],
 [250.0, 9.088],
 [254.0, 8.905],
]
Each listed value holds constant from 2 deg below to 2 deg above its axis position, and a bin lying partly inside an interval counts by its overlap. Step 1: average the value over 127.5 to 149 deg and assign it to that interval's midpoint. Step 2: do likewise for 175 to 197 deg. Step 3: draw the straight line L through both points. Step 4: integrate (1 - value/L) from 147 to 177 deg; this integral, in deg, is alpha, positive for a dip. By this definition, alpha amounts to -2.7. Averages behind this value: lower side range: 9.59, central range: 9.56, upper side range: 7.94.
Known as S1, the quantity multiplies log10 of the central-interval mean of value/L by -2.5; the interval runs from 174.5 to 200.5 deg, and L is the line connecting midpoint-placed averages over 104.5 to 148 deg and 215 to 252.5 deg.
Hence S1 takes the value 0.22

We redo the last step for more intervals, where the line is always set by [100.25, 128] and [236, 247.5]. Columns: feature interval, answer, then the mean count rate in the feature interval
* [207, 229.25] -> 0.041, 9.08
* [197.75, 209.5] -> 0.301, 7.12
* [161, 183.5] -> 0.012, 9.24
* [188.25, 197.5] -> 0.350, 6.8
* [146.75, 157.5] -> -0.053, 9.78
